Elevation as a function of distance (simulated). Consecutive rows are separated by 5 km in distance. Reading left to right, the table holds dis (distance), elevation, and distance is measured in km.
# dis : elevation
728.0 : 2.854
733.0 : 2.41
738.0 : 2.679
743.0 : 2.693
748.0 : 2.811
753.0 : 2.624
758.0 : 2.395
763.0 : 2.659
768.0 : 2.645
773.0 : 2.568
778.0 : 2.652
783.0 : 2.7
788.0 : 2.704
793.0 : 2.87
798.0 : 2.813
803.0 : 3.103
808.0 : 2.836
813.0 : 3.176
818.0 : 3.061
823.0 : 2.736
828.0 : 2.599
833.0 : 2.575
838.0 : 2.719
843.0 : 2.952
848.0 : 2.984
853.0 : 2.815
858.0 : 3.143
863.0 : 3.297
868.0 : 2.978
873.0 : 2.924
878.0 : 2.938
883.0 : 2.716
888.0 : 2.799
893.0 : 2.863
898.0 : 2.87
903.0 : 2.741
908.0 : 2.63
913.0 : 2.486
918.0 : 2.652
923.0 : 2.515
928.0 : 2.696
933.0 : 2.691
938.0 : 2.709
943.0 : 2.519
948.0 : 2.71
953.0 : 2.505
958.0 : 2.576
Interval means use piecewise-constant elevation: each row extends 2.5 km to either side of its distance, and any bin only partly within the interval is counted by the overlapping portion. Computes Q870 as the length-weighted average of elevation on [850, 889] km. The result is 2.96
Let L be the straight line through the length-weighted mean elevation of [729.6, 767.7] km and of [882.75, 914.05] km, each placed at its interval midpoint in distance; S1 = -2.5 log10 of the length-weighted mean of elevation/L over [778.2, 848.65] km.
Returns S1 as -0.06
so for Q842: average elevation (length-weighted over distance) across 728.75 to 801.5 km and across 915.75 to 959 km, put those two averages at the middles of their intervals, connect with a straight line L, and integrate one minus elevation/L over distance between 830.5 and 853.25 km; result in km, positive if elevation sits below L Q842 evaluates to -1.4 km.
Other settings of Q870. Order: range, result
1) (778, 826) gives 2.87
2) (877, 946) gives 2.7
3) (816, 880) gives 2.9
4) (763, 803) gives 2.73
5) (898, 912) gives 2.7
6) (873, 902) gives 2.84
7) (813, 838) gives 2.78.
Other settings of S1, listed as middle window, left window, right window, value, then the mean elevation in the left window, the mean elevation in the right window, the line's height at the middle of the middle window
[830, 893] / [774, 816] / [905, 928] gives -0.08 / 2.85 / 2.59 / 2.71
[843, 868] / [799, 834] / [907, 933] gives -0.10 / 2.88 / 2.6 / 2.78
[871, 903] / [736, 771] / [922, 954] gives -0.08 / 2.64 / 2.63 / 2.63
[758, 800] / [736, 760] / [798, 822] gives 0.06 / 2.64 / 3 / 2.82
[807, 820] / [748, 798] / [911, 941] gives -0.15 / 2.66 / 2.63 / 2.65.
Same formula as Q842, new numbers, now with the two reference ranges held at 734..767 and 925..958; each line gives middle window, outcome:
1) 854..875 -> -3.5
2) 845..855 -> -1.0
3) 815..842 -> -1.3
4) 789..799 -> -0.7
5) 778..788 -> -0.2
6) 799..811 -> -1.5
